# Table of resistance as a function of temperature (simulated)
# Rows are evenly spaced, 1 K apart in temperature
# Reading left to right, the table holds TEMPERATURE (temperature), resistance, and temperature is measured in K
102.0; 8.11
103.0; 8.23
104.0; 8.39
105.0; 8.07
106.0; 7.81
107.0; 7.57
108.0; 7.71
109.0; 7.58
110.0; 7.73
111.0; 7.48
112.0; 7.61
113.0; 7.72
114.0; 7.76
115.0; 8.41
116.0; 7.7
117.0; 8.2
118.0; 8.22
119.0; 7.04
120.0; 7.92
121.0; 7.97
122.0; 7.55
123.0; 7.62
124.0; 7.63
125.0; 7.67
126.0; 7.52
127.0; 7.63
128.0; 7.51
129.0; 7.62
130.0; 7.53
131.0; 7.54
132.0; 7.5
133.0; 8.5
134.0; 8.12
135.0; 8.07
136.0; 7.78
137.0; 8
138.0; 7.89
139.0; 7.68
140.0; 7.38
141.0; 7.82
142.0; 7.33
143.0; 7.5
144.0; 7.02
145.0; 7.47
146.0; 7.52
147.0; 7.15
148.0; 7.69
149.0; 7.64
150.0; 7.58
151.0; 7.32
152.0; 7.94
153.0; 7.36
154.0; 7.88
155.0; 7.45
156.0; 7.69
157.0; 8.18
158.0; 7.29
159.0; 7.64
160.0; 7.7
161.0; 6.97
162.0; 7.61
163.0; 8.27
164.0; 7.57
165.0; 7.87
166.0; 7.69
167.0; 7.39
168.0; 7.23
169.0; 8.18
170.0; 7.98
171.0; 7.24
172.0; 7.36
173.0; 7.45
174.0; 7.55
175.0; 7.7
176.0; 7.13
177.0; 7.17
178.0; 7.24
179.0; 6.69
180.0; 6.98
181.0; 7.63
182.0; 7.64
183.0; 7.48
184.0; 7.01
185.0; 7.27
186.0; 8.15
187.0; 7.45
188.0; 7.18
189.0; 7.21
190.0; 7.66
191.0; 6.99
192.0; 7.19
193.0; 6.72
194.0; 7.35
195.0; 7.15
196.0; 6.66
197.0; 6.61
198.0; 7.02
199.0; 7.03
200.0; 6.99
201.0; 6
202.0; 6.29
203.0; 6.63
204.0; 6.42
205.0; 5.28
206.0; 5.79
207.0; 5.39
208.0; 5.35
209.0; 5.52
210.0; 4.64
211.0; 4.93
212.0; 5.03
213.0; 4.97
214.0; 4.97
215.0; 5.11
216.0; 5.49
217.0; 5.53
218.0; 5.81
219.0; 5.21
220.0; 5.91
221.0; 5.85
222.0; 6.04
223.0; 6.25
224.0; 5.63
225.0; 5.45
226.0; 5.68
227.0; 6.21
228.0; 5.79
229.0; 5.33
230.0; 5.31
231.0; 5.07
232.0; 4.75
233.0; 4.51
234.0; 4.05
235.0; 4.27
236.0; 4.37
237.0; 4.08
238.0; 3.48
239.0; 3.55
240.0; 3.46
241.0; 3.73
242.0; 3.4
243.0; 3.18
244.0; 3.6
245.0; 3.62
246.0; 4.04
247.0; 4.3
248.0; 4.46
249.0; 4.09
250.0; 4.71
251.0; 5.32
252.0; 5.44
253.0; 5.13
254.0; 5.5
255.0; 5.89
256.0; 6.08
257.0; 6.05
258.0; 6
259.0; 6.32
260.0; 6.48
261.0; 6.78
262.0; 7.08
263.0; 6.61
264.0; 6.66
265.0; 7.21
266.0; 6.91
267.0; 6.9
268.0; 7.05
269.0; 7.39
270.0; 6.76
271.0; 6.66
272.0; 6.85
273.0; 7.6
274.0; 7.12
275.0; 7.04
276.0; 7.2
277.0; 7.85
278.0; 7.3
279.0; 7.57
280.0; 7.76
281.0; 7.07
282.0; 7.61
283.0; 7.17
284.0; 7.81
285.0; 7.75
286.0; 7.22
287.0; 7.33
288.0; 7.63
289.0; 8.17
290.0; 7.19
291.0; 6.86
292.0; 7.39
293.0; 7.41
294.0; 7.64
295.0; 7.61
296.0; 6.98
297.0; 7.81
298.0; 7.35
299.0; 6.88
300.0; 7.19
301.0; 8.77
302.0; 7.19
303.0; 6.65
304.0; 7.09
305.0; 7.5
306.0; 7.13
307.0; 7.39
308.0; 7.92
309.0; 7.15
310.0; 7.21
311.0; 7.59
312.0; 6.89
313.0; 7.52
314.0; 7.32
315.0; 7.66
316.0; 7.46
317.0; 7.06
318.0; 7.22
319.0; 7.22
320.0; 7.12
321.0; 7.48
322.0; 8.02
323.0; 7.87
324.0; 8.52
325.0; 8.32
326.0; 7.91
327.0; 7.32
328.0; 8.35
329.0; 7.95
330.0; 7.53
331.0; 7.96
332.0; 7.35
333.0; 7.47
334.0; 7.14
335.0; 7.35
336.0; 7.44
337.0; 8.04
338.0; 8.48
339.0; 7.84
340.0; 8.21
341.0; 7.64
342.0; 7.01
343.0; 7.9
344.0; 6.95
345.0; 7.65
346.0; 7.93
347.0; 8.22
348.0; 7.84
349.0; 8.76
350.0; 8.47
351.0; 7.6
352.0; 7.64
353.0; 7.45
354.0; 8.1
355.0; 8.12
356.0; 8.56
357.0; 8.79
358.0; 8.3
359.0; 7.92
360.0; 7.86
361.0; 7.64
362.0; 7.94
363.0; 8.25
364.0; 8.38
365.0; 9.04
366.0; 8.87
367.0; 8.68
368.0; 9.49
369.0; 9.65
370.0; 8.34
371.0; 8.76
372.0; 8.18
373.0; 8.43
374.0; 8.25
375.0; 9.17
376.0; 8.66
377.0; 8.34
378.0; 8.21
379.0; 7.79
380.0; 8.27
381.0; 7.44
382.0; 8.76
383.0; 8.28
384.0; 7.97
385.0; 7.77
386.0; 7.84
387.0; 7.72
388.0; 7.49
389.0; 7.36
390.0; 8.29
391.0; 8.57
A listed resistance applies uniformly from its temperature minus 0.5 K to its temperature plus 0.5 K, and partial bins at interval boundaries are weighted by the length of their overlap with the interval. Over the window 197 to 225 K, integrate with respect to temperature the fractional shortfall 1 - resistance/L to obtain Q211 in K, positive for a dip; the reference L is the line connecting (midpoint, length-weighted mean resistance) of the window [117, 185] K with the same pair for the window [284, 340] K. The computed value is 6.71 K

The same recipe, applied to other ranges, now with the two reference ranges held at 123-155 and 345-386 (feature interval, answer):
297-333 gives 2.76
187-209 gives 3.37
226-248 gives 9.98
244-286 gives 8.45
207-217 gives 3.44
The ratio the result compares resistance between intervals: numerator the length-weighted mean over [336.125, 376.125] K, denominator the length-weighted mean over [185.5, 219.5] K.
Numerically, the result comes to 1.32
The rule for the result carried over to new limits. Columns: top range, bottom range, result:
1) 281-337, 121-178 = 0.98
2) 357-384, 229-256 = 1.91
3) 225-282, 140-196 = 0.76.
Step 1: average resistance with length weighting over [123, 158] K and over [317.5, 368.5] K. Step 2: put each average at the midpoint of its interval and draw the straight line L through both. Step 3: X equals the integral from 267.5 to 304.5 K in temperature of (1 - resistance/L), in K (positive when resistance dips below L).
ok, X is 2.4 K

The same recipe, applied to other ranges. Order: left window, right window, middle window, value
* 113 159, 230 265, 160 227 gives -3.96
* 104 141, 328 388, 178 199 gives 1.76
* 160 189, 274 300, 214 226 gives 2.92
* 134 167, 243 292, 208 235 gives 6.21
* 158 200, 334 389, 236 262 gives 9.76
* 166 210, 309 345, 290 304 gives 0.22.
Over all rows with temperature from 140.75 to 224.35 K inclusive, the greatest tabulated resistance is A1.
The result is 8.27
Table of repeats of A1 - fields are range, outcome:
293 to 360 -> 8.79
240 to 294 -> 8.17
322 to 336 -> 8.52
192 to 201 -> 7.35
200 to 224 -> 6.99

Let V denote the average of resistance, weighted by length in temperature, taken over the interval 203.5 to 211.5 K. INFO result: 5.41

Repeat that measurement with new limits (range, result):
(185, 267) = 5.64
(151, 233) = 6.66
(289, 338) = 7.5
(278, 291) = 7.49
